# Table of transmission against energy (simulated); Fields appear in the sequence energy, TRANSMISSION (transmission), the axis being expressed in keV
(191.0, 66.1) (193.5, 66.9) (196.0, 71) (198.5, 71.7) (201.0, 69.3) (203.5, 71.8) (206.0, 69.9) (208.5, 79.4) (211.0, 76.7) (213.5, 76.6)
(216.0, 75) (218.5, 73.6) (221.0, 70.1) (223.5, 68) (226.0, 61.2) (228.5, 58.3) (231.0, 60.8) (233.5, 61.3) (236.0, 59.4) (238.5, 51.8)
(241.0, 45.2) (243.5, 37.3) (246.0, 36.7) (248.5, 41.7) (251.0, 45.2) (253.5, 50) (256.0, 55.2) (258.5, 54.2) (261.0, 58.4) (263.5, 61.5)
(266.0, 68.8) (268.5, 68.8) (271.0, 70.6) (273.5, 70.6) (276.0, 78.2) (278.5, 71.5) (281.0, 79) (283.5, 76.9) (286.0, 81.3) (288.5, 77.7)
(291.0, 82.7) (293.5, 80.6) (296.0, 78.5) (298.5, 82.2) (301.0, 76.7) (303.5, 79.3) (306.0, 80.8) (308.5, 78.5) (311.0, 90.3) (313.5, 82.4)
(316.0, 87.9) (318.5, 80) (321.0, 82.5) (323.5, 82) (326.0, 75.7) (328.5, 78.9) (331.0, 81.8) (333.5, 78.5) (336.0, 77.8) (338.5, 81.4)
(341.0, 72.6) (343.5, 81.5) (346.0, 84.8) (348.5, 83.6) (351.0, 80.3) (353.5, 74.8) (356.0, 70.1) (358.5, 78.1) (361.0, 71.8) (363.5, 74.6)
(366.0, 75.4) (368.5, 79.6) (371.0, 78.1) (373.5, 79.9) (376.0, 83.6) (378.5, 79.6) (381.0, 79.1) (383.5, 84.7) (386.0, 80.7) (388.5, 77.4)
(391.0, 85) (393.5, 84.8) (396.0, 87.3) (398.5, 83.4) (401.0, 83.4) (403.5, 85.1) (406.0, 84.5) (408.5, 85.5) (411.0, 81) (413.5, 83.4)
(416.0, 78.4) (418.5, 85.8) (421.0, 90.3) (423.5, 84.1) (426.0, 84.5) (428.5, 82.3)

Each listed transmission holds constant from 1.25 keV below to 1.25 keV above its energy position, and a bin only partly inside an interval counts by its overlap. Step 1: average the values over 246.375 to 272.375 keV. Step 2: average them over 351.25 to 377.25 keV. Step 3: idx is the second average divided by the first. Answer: 1.35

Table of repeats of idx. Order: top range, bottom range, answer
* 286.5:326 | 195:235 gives 1.17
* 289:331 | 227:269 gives 1.51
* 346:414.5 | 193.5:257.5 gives 1.31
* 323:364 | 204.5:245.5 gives 1.23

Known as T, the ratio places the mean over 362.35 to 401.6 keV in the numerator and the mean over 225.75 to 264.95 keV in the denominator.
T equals 1.6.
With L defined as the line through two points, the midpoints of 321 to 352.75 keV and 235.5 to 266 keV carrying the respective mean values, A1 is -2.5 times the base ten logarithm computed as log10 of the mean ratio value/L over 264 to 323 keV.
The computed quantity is -0.206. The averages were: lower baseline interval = 50.3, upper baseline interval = 79.9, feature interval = 78.3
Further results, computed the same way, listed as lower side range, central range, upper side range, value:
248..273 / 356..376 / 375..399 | 0.02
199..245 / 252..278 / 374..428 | 0.09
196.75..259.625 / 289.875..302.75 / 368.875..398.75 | -0.15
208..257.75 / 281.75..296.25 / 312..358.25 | -0.14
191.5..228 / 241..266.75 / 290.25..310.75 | 0.44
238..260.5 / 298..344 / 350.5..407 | -0.23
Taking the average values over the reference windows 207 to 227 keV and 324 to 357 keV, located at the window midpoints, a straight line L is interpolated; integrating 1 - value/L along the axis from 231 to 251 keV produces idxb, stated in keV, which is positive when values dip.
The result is 6.9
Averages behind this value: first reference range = 72.7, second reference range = 78.7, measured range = 48.3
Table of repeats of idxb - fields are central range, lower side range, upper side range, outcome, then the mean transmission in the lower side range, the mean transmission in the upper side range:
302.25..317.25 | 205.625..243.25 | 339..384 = -2.02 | 65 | 78.4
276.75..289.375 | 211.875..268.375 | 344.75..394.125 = -2.36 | 58.1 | 79.2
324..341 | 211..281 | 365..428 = -1.22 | 61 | 82.6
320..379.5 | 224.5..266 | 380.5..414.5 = -4.03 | 53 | 83.3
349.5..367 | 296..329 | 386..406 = 1.57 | 81.3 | 83.6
